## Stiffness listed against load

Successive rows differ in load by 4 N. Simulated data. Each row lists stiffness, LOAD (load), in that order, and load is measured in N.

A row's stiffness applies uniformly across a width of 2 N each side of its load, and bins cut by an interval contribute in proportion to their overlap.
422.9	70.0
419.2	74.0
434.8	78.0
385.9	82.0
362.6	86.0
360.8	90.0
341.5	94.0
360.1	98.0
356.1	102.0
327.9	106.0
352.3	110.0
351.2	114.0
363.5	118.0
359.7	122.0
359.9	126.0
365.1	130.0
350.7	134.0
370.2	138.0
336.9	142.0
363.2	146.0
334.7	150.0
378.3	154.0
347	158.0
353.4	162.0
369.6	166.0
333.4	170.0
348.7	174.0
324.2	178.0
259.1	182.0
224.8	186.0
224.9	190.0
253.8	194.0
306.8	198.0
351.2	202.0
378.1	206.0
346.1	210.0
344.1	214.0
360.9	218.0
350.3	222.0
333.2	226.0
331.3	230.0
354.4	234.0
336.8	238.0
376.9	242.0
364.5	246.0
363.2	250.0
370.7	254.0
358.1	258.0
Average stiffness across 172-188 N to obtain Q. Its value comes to 289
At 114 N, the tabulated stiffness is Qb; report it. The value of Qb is 351.2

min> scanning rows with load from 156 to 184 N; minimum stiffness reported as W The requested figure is 259.1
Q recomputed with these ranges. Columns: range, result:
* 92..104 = 353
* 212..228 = 347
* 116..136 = 360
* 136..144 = 354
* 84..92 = 362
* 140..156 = 353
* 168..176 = 341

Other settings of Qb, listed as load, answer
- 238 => 336.8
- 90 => 360.8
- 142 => 336.9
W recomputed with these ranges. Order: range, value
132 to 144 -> 336.9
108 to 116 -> 351.2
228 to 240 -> 331.3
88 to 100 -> 341.5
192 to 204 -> 253.8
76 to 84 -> 385.9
